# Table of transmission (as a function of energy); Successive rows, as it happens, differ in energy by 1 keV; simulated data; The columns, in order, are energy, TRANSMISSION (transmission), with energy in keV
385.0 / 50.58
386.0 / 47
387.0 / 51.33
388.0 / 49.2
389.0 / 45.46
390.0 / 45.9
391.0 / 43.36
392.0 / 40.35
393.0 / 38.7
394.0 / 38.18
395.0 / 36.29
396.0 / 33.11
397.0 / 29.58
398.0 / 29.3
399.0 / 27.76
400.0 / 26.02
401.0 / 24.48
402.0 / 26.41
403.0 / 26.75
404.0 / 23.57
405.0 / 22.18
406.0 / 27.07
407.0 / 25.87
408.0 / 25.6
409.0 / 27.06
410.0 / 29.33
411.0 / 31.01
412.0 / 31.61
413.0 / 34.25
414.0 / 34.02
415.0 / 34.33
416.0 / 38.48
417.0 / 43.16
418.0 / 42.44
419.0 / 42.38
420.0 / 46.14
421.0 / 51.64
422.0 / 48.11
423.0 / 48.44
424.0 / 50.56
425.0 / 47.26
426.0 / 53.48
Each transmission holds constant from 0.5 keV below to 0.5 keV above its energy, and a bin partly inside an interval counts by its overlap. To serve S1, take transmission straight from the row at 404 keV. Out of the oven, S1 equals 23.57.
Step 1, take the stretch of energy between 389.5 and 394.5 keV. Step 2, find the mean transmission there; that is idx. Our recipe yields 41.3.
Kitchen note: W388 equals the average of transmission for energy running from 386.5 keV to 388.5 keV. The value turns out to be 50.3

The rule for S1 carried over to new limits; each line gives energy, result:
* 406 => 27.07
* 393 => 38.7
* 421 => 51.64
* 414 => 34.02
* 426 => 53.48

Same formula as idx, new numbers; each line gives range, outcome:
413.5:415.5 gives 34.2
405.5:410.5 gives 27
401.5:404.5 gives 25.6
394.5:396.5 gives 34.7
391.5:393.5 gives 39.5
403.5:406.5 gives 24.3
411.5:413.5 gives 32.9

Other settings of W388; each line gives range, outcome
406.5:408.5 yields 25.7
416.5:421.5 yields 45.2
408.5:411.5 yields 29.1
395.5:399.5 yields 29.9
